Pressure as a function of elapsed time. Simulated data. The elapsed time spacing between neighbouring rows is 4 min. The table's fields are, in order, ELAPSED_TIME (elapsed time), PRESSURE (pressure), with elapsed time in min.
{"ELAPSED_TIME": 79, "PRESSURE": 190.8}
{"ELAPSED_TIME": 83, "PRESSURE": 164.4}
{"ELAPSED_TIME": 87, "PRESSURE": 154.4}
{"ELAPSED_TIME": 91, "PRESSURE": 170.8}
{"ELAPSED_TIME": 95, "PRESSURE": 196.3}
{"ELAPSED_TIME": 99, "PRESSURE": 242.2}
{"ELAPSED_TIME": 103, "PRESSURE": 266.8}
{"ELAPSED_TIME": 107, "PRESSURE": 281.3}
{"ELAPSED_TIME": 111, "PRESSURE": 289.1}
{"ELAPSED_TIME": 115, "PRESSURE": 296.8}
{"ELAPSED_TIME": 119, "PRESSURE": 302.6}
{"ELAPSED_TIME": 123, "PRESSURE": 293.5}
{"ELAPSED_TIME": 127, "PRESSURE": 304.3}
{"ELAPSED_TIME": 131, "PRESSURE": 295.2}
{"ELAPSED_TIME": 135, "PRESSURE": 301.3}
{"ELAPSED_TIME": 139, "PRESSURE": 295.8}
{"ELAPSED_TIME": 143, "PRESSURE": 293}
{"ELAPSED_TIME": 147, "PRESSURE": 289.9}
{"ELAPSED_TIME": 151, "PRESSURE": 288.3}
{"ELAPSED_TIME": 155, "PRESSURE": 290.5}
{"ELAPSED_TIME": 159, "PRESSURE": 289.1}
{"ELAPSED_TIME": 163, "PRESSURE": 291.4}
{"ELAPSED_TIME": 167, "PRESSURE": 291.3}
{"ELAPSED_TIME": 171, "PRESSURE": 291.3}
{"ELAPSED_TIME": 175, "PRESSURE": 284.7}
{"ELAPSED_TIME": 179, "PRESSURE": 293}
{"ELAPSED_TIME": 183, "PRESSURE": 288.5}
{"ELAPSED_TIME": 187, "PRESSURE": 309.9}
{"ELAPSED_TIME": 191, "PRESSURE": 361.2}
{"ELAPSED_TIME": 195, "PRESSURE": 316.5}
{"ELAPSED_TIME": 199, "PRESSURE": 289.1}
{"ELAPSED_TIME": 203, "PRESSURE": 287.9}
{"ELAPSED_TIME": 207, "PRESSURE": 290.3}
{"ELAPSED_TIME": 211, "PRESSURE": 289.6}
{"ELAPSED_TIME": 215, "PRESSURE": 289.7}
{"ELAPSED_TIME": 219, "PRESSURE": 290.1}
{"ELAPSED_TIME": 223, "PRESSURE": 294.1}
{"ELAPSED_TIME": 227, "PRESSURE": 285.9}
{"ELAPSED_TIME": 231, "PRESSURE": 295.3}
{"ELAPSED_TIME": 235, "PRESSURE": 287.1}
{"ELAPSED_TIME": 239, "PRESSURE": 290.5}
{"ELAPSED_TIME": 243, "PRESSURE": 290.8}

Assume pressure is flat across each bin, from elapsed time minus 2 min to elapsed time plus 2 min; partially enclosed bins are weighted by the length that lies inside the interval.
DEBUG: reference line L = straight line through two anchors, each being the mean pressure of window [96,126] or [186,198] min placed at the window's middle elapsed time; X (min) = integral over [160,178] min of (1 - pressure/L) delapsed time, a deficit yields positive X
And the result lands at 1.38 min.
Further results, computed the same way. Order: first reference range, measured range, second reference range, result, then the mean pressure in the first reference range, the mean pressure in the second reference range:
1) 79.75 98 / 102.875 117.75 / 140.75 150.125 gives -4.5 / 177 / 291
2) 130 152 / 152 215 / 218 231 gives -1.0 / 294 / 291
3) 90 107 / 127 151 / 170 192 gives -2.7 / 229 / 303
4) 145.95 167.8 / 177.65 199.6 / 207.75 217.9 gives -1.6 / 290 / 290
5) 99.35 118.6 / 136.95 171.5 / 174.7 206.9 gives 0.3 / 282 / 304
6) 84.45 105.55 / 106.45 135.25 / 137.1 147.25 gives -4.8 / 207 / 293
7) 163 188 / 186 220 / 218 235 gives -1.3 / 292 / 291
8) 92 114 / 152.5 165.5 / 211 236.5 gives -1.0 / 253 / 290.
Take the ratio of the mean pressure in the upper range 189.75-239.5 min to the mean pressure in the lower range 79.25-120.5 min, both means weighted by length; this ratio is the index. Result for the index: 1.27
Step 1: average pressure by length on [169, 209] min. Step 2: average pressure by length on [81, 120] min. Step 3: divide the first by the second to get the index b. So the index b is 1.28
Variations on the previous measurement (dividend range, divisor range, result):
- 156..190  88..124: 1.15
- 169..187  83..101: 1.55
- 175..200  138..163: 1.06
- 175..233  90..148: 1.08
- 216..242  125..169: 0.99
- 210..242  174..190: 0.97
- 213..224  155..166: 1.00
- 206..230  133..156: 0.99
